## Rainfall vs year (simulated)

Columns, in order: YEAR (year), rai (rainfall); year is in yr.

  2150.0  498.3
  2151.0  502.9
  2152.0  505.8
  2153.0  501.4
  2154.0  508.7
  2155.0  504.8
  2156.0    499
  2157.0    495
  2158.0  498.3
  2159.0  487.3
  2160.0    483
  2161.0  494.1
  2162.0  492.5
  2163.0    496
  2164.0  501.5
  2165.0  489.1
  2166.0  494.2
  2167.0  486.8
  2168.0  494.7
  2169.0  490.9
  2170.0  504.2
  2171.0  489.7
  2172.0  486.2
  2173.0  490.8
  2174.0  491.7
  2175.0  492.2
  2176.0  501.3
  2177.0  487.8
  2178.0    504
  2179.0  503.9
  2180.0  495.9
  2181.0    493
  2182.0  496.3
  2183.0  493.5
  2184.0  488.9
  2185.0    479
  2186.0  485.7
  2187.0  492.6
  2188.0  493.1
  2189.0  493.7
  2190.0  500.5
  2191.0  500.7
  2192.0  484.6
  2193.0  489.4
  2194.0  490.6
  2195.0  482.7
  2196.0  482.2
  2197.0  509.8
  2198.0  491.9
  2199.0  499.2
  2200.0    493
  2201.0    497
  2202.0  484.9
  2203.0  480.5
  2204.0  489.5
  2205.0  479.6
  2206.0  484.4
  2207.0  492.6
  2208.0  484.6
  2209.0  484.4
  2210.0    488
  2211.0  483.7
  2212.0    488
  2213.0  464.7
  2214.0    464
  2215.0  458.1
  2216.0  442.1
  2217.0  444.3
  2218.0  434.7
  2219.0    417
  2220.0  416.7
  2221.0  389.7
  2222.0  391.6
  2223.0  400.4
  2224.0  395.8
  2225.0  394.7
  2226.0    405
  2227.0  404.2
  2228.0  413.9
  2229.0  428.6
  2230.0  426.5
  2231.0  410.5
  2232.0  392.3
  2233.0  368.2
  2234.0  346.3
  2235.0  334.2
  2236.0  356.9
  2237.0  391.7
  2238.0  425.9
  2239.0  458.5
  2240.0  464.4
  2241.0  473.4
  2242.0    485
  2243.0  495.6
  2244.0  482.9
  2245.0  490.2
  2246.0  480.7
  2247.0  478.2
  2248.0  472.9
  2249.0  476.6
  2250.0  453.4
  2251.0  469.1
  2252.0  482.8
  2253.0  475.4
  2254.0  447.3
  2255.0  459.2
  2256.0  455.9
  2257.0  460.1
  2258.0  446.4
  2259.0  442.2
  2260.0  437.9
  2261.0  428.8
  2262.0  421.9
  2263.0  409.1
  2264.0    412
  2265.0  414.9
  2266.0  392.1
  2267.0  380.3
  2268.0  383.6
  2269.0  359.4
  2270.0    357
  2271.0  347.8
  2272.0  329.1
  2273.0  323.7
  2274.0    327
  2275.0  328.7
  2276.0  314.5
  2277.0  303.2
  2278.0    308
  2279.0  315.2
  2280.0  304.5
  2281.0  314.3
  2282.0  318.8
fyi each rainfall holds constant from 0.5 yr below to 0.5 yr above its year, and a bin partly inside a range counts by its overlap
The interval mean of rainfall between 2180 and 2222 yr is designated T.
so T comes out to 477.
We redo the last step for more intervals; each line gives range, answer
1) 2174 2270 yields 454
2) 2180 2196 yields 491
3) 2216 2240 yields 404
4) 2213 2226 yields 422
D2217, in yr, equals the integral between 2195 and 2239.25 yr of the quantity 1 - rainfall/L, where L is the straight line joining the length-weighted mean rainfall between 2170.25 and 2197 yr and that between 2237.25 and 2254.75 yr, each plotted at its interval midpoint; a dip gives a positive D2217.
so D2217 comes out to 3.7 yr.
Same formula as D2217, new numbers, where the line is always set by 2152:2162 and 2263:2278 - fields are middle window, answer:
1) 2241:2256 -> -3.6 yr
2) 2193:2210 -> -1.8 yr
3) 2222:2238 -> 0.5 yr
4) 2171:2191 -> -1.1 yr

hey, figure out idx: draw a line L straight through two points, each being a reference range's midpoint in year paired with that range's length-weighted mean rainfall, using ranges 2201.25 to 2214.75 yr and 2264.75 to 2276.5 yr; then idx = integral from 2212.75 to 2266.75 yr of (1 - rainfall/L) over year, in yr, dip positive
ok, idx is -2.5 yr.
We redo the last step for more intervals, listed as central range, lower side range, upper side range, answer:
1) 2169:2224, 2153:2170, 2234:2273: -0.9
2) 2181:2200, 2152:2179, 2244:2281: -0.8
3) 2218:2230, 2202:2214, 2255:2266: 1.5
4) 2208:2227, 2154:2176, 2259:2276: -0.1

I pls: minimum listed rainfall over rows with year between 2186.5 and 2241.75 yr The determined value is 334.2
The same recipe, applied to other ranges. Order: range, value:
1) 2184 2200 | 479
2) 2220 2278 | 303.2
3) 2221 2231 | 389.7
